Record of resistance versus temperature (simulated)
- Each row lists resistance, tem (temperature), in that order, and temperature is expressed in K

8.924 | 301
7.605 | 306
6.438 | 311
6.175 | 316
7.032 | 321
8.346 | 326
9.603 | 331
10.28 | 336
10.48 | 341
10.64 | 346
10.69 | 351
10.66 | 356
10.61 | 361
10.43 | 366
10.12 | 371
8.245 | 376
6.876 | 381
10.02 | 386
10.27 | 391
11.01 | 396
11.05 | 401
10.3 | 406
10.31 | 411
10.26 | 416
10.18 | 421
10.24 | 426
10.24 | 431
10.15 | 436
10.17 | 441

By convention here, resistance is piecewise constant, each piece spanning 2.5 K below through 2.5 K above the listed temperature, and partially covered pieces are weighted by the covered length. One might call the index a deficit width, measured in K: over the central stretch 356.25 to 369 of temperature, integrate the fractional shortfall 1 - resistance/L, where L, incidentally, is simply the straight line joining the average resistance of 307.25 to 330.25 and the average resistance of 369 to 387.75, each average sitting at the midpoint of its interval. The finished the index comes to -3.37 K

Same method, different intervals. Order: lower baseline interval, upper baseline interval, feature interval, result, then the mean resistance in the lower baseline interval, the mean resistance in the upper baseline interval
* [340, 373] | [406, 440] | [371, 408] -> 2.4 K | 10.5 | 10.2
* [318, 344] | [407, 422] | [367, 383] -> 1.7 K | 9.12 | 10.3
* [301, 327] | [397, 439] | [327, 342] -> -3.9 K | 7.22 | 10.4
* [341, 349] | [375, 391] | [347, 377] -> -1.5 K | 10.6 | 8.69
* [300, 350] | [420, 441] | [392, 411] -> -1.8 K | 8.61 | 10.2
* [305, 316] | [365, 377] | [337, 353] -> -4.1 K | 6.75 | 9.66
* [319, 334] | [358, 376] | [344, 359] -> -1.9 K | 8.44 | 10.1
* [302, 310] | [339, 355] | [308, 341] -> 3.3 K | 7.63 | 10.6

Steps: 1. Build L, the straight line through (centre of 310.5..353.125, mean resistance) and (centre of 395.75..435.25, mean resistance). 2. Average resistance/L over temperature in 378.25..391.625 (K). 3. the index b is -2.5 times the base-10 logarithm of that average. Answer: 0.12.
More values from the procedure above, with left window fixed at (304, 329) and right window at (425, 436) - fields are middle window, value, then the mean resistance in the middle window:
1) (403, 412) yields -0.08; 10.3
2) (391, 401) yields -0.17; 10.8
